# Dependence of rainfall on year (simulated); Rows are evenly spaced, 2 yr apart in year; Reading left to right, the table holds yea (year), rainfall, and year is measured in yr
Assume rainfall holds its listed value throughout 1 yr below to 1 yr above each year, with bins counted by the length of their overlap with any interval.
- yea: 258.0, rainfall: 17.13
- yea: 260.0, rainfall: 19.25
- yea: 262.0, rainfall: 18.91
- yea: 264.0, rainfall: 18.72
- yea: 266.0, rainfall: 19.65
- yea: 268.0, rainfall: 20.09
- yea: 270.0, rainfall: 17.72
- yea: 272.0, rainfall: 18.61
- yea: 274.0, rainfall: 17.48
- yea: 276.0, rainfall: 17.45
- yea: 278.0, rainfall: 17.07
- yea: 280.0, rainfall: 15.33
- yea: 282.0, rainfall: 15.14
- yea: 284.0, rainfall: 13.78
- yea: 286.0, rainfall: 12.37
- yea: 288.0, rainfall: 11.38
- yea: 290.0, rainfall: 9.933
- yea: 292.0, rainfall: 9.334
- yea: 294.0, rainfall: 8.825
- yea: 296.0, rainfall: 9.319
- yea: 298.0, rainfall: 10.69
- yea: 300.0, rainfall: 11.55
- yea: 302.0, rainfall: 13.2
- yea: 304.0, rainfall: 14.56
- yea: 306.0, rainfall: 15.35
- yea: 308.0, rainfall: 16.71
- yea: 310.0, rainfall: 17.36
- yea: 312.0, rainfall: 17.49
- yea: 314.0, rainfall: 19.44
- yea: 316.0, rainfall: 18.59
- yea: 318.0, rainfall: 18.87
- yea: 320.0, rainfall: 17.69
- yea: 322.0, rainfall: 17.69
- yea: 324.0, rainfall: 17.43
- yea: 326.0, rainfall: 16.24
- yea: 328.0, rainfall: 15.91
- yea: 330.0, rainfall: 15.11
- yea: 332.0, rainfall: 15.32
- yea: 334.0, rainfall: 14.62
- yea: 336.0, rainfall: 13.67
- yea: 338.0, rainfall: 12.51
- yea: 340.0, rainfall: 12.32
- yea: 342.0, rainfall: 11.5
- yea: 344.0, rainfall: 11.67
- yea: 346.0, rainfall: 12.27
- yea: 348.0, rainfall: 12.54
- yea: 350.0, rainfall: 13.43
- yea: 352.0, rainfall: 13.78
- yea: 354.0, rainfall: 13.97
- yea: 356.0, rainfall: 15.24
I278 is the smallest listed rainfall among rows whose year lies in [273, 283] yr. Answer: 15.14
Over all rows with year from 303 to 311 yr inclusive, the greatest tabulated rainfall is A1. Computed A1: 17.36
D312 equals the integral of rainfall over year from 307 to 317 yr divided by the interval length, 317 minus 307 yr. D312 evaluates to 17.9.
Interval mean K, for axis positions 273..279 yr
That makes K 17.3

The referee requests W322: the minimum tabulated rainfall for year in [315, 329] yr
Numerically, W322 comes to 15.91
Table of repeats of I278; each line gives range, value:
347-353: 12.54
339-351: 11.5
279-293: 9.334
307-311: 16.71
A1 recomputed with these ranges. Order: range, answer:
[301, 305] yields 14.56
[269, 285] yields 18.61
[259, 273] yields 20.09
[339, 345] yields 12.32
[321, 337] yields 17.69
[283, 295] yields 13.78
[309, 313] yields 17.49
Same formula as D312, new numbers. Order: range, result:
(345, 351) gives 12.7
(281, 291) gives 12.5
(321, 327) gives 17.1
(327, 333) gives 15.4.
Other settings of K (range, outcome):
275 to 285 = 15.8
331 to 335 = 15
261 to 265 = 18.8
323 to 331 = 16.2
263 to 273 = 19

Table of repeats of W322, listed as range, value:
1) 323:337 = 13.67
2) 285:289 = 11.38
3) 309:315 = 17.36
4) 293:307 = 8.825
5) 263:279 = 17.07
